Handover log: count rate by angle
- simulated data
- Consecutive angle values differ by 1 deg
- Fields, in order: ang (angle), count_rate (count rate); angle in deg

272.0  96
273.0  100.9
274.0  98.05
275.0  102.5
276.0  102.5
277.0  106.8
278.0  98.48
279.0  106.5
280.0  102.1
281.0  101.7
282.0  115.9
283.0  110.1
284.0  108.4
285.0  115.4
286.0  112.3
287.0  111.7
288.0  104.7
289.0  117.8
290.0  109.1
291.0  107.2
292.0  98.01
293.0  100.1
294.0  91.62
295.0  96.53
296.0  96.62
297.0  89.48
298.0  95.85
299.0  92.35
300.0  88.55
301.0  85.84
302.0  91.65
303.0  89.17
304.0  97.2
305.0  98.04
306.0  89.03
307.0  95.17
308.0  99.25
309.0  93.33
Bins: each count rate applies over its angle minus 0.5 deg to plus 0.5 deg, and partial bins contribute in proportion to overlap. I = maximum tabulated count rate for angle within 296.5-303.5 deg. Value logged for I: 95.85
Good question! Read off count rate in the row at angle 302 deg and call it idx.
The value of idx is 91.65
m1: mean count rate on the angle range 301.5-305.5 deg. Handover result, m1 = 94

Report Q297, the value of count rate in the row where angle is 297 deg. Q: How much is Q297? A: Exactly 89.48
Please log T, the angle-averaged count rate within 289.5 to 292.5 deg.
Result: 105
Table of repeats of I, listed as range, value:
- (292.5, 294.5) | 100.1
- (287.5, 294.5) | 117.8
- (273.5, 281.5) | 106.8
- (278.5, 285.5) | 115.9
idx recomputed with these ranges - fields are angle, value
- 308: 99.25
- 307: 95.17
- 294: 91.62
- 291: 107.2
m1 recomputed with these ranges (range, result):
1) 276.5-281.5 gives 103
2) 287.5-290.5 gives 111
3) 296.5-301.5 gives 90.4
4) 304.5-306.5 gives 93.5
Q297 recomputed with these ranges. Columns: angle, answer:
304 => 97.2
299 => 92.35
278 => 98.48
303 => 89.17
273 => 100.9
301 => 85.84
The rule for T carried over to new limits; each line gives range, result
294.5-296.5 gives 96.6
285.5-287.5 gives 112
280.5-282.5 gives 109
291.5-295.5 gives 96.6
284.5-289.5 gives 112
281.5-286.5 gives 112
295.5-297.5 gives 93.1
